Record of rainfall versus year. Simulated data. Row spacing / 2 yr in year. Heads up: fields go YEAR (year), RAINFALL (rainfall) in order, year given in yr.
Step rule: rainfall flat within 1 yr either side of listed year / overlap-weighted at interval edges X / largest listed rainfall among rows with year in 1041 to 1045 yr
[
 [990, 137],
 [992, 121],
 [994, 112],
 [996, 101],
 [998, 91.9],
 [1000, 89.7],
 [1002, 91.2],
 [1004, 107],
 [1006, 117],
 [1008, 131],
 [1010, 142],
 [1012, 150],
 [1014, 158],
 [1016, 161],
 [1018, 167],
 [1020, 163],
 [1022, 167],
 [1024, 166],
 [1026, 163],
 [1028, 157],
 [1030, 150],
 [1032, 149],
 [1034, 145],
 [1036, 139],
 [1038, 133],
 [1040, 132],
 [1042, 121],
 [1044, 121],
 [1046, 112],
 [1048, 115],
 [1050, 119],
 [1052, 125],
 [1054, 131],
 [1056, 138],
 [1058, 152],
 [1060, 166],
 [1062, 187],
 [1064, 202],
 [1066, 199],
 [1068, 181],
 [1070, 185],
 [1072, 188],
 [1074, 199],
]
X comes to 121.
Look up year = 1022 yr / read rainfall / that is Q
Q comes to 167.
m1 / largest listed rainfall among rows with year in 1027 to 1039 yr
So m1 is 157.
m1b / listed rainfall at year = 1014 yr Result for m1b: 158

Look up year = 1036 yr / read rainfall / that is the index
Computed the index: 139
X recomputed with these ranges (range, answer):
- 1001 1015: 158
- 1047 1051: 119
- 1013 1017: 161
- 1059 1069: 202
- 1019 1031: 167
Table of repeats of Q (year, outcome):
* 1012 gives 150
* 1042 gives 121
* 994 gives 112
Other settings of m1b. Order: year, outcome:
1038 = 133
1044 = 121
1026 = 163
